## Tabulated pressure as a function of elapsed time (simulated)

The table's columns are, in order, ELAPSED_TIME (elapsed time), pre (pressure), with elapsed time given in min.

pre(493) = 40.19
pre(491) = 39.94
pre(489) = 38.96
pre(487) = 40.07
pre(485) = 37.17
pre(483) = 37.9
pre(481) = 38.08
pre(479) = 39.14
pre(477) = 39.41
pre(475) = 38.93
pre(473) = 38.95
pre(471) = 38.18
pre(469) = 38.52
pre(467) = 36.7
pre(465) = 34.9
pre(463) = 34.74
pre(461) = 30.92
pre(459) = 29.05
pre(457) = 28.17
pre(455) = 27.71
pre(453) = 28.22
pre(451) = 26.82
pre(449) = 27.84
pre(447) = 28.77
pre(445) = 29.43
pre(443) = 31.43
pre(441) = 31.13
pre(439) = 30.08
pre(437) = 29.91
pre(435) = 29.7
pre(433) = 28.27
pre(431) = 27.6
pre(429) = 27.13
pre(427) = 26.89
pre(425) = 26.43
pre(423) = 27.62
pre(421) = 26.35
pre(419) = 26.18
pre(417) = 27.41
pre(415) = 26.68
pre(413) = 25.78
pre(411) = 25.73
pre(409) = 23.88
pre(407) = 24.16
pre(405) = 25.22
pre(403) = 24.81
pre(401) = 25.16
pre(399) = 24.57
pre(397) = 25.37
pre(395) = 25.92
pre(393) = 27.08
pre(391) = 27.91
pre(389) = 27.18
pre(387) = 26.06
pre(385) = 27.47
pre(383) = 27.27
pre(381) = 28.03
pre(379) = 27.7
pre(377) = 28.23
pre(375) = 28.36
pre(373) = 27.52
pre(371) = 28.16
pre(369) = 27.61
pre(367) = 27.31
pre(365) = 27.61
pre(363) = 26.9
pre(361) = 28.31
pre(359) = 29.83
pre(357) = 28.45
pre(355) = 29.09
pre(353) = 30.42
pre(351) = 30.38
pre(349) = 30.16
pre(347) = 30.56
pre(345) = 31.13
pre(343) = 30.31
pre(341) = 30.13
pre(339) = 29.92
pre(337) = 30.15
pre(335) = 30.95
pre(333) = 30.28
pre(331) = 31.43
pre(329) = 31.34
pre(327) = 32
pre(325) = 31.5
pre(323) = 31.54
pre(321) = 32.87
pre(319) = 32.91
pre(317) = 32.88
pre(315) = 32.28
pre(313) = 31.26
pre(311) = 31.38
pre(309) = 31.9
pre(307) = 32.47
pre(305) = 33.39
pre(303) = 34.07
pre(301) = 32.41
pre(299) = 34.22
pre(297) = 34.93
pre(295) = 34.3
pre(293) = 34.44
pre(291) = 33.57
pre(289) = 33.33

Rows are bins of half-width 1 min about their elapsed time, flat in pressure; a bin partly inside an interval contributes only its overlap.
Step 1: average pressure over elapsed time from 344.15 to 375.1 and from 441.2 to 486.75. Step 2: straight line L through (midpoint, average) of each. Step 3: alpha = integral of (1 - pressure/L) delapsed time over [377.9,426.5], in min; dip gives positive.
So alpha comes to 7.2 min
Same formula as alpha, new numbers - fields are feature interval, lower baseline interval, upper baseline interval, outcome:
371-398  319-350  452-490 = 4.5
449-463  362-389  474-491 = 2.8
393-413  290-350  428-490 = 4.6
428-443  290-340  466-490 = 3.1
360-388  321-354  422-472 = 2.8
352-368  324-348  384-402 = 0.2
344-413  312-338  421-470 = 7.7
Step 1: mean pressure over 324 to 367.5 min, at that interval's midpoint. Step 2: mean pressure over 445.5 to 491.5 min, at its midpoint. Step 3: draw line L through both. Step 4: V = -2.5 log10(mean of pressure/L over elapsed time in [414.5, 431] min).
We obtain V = 0.22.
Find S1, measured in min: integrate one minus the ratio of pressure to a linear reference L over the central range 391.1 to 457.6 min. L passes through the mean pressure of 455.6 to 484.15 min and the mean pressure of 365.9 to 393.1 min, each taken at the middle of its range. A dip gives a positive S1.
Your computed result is 9.40 min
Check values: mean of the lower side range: 27.6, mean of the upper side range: 35.9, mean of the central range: 27.2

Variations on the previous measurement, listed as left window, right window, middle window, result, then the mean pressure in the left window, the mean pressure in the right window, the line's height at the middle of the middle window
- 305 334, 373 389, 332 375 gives 0.3 min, 31.9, 27.6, 29.5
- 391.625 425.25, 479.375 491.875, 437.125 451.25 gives 1.0 min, 25.8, 38.7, 31.8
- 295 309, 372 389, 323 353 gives 0.0 min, 33.5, 27.6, 30.8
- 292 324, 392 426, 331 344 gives 0.2 min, 33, 25.8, 30.9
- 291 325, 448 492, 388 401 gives 3.0 min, 32.9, 35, 34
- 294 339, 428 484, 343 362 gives 1.4 min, 32.2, 32.4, 32.3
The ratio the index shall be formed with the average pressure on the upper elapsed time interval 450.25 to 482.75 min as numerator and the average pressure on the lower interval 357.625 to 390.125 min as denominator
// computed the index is 1.24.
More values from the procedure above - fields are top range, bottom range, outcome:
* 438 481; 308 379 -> 1.09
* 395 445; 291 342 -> 0.84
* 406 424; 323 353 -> 0.84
